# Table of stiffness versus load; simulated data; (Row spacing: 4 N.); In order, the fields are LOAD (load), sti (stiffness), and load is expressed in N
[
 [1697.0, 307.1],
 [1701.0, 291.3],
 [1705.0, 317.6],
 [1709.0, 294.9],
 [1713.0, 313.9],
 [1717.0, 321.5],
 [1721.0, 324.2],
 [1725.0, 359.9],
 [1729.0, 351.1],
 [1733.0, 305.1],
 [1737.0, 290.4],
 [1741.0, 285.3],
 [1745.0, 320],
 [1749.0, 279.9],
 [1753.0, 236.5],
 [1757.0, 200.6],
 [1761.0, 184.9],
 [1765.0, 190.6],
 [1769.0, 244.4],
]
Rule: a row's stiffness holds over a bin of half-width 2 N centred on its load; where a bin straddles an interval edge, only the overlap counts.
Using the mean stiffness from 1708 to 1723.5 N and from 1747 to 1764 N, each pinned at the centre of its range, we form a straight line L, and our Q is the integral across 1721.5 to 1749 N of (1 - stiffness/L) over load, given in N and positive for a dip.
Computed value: -4.6 N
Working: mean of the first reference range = 316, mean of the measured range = 316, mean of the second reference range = 223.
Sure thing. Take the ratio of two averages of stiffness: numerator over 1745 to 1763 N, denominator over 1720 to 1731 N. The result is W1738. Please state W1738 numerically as 0.7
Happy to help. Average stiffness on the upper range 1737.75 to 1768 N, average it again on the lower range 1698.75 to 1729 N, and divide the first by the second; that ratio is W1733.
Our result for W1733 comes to 0.8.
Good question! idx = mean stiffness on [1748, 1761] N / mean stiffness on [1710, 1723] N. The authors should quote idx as 0.7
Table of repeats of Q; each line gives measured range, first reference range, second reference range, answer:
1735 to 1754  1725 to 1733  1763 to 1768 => -0.2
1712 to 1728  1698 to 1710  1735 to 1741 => -2.0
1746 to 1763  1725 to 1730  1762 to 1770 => 1.6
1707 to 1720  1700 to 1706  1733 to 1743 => -0.5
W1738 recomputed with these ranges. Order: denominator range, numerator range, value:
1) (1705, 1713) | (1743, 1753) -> 0.94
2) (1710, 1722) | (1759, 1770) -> 0.64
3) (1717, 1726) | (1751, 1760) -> 0.64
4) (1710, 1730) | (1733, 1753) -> 0.87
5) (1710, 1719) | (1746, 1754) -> 0.85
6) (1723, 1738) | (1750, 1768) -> 0.64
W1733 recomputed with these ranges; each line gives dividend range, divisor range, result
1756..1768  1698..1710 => 0.65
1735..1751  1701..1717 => 0.95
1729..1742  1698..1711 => 1.00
